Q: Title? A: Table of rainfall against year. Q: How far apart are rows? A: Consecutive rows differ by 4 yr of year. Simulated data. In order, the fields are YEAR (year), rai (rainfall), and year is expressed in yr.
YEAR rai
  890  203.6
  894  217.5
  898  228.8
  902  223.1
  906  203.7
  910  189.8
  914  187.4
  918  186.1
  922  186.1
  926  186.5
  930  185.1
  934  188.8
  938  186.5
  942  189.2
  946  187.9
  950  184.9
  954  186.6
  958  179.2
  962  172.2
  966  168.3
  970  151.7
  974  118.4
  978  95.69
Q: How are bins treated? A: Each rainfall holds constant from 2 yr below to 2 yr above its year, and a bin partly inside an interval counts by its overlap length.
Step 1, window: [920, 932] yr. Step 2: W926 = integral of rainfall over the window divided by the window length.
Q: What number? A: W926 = 186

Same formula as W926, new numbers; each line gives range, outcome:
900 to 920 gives 198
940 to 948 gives 189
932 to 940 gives 188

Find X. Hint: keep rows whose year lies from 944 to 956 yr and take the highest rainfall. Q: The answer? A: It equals 187.9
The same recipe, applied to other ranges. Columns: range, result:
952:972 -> 186.6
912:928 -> 187.4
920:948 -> 189.2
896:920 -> 228.8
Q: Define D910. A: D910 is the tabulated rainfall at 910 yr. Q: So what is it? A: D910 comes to 189.8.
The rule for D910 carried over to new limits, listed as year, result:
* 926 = 186.5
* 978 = 95.69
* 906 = 203.7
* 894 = 217.5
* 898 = 228.8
